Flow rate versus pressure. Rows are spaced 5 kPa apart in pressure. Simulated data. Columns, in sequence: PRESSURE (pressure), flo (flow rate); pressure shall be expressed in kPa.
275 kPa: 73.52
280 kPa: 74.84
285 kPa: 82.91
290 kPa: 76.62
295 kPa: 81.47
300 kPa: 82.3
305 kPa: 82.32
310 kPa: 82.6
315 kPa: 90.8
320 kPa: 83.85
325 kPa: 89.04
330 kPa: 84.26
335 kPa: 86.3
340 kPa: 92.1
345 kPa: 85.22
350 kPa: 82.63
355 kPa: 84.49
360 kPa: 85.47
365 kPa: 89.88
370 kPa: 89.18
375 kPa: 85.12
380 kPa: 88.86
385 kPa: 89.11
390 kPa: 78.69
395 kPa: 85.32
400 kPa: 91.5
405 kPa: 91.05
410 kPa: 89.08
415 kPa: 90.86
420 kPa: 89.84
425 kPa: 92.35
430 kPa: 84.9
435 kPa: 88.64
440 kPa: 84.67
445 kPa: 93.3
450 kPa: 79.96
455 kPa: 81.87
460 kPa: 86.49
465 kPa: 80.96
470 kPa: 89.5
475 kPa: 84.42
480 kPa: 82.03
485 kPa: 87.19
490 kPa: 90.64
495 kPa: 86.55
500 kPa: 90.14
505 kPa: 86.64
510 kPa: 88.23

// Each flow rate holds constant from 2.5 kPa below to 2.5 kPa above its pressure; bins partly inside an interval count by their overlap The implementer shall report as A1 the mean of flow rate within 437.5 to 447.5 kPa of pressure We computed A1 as 89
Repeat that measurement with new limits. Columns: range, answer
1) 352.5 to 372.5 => 87.3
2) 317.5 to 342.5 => 87.1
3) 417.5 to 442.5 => 88.1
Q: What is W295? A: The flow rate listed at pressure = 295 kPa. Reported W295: 81.47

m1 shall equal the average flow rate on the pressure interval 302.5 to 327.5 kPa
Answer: 85.7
